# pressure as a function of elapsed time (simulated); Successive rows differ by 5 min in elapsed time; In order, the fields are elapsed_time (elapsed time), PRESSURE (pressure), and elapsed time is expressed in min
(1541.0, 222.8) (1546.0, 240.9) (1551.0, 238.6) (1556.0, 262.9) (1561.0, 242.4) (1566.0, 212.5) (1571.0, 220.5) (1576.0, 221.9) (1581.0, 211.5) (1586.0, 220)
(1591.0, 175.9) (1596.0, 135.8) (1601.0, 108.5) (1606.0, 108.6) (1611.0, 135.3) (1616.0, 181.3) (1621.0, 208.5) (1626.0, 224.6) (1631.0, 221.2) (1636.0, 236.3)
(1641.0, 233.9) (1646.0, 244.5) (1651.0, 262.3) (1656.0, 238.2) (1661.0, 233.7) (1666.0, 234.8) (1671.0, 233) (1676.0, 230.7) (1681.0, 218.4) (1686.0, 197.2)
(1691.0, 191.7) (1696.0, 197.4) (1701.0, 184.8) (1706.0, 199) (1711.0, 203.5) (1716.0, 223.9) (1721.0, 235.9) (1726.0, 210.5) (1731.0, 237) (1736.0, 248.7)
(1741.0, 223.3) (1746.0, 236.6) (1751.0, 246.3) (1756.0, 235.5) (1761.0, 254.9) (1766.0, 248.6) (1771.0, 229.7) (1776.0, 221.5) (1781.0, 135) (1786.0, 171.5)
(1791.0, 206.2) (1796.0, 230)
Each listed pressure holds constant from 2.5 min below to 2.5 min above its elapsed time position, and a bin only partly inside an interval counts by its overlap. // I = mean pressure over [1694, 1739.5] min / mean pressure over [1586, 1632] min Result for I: 1.29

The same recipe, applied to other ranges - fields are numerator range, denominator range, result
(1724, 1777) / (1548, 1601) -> 1.13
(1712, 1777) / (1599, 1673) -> 1.13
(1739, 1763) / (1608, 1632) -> 1.25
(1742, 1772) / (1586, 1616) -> 1.68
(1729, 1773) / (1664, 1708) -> 1.15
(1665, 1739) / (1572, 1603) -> 1.19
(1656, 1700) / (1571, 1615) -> 1.29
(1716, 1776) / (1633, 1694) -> 1.03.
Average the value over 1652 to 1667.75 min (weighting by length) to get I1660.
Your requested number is 238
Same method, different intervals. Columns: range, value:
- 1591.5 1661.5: 196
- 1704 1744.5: 223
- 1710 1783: 227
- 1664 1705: 210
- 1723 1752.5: 233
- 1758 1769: 250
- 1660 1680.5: 232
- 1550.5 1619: 190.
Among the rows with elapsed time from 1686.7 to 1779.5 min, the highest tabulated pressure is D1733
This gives 254.9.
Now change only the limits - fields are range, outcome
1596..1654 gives 262.3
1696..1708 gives 199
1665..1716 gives 234.8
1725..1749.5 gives 248.7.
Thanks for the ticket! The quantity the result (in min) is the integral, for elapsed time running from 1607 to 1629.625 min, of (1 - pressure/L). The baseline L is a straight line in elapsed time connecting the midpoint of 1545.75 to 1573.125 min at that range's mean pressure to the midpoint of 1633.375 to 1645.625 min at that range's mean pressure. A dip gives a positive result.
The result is 5.0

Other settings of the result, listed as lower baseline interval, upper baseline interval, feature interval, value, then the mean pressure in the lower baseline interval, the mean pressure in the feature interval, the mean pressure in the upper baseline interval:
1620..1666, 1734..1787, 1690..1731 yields 3.6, 235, 208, 224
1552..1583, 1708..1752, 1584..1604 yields 6.3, 229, 157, 229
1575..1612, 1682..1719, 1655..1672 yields -4.2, 164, 235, 201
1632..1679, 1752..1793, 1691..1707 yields 2.5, 238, 193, 214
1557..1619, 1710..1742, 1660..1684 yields -2.2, 183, 229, 227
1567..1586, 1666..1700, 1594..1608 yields 6.4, 218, 117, 212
